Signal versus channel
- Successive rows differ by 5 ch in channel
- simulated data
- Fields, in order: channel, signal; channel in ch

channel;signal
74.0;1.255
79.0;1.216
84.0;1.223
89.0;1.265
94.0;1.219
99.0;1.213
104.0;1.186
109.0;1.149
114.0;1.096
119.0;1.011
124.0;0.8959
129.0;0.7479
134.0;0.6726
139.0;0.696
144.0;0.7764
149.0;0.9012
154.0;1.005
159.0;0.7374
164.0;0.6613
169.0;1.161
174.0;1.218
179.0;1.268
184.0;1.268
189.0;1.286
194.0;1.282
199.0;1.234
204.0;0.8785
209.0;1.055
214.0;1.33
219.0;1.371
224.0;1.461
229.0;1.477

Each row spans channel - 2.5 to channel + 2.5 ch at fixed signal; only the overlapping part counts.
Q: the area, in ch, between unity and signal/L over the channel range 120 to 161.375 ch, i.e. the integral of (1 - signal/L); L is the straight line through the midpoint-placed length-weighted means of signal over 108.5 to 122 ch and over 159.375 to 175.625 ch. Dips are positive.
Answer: 8.4 ch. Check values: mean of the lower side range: 1.07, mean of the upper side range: 0.966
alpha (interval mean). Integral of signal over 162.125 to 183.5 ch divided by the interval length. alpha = 1.11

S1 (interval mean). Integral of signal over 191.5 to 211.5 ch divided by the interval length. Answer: 1.11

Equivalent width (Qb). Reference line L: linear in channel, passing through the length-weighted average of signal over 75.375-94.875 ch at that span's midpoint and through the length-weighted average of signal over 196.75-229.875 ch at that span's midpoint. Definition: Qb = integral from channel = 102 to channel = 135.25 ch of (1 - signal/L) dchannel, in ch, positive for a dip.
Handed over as 7.1 ch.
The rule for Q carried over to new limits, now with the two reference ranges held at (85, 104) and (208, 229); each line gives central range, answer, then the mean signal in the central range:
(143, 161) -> 5.8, 0.865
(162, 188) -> 3.4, 1.13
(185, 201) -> 0.6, 1.27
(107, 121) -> 1.8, 1.09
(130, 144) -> 6.2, 0.708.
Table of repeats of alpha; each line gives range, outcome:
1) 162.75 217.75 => 1.17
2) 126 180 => 0.885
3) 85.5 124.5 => 1.14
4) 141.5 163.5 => 0.837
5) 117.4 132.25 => 0.867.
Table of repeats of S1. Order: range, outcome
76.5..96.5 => 1.23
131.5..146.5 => 0.715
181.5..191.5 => 1.28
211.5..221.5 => 1.35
